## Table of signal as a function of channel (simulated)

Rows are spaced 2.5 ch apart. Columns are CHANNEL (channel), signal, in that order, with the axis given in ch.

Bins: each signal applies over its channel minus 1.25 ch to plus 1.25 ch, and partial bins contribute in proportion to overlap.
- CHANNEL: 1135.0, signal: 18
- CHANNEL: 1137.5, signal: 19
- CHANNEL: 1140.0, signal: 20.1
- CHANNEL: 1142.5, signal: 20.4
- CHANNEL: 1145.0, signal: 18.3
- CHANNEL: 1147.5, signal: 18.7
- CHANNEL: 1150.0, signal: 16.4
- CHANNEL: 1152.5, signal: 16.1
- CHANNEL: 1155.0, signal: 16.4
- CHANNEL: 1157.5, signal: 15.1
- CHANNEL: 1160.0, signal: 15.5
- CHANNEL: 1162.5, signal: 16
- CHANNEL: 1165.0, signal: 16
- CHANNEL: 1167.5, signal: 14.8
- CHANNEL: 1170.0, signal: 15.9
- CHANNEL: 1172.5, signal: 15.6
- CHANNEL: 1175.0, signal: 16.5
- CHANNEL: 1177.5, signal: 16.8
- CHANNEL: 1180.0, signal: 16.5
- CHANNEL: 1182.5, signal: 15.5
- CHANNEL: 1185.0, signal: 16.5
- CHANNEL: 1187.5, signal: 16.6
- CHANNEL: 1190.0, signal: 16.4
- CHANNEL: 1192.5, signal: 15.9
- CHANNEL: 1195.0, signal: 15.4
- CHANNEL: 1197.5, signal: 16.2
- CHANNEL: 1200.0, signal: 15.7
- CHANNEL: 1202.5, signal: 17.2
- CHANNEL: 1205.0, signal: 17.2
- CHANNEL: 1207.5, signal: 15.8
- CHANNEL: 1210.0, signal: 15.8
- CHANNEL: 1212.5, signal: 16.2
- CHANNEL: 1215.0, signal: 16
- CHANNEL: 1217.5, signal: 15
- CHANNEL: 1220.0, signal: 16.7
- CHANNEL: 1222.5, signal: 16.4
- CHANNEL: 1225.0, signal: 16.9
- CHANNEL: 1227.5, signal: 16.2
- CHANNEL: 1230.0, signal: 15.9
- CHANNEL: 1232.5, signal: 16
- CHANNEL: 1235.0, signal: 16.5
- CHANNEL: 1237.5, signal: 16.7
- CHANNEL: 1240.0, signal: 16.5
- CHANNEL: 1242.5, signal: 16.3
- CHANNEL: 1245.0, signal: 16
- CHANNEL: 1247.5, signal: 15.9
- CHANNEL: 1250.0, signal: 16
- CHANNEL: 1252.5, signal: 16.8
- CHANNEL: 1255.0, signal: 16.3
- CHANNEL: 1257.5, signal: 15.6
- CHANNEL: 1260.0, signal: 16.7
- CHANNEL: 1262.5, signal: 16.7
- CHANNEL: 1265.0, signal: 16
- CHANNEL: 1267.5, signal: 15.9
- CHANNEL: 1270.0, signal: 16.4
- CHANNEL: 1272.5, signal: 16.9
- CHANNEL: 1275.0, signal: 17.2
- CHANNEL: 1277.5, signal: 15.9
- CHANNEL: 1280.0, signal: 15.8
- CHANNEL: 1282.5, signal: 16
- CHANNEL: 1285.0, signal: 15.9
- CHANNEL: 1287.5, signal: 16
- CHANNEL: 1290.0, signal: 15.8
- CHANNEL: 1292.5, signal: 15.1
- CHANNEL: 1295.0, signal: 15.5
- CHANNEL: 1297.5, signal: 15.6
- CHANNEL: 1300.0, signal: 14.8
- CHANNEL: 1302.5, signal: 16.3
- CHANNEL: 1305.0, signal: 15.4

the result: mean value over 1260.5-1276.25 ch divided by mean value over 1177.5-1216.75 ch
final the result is 1.02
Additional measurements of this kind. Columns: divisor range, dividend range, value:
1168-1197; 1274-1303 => 0.98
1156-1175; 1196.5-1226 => 1.04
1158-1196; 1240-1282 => 1.02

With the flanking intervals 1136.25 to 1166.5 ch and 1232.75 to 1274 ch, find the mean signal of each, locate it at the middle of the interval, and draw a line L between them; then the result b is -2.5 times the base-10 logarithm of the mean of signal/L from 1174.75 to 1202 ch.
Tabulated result 0.05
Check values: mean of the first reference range 17.3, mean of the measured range 16.2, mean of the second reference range 16.3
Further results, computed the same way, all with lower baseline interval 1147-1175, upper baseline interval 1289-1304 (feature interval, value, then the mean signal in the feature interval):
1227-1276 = -0.04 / 16.3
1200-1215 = -0.03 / 16.3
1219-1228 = -0.05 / 16.6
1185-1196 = -0.02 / 16.1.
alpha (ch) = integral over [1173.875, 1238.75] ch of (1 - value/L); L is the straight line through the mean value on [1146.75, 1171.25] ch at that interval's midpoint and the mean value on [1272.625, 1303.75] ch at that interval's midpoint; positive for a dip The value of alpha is -1.1 ch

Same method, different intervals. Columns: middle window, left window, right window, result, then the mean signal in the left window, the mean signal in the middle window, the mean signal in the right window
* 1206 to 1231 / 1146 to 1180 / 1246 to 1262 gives 0.2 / 16.2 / 16.1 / 16.2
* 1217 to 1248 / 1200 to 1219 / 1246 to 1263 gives -0.1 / 16.1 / 16.3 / 16.3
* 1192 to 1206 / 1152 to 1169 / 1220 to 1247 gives -0.2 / 15.7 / 16.3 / 16.3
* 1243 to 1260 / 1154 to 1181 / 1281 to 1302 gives -0.5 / 15.9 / 16.2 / 15.6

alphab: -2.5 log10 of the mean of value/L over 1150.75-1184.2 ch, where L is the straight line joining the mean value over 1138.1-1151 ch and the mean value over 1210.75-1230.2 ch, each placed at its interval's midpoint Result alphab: 0.13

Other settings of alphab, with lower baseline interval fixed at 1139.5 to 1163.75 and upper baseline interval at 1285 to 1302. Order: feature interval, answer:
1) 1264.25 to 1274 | -0.03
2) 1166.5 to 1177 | 0.08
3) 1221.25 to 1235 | 0.00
